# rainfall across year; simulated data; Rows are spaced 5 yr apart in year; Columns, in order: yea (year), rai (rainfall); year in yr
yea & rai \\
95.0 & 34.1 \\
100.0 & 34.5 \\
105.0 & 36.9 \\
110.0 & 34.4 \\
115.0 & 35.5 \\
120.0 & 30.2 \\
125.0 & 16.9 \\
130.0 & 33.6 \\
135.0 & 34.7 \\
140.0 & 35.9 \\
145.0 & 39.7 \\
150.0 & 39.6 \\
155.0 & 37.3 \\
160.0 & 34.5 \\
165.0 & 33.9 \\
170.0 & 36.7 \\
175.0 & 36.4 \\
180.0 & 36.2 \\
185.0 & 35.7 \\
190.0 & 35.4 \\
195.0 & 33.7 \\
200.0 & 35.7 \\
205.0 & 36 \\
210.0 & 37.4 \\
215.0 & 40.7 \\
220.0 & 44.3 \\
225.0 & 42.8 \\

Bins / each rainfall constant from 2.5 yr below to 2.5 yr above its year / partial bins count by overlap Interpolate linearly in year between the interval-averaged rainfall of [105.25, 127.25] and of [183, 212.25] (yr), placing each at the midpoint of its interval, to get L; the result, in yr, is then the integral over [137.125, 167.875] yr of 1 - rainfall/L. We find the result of -4.0 yr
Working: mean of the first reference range 30.2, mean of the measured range 36.8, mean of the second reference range 35.6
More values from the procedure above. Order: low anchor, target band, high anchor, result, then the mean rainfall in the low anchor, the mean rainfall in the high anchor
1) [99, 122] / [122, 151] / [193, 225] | 2.03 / 34.4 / 38.4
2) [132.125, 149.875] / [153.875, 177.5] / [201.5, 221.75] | 1.35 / 37.1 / 39.2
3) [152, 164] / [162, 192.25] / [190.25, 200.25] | -0.43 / 35.8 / 34.6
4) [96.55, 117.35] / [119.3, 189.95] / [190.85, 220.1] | 3.42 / 35.3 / 37.3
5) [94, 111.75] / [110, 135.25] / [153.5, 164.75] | 3.58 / 35.1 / 35.4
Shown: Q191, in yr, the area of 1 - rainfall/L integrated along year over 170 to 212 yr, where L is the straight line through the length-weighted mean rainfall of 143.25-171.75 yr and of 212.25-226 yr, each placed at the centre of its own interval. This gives 4.3 yr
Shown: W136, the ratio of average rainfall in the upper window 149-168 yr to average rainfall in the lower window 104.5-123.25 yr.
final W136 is 1.08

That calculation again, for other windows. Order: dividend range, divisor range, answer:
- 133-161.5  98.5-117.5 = 1.05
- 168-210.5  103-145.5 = 1.09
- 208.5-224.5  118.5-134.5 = 1.49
